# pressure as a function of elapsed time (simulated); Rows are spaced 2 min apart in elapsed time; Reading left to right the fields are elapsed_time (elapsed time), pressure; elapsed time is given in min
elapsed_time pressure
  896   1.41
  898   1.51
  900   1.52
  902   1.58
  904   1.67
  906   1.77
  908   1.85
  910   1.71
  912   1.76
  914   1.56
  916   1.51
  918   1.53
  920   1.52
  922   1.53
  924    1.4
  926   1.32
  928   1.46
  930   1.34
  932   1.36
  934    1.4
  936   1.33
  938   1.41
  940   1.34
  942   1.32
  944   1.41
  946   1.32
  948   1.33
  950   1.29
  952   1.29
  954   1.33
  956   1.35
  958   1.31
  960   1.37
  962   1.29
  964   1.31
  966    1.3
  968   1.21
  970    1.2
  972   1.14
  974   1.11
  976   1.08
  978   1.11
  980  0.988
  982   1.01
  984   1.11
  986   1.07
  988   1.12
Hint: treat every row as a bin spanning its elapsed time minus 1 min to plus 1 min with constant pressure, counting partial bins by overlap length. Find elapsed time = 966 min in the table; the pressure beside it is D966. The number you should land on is 1.3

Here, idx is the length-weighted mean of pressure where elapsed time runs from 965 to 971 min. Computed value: 1.24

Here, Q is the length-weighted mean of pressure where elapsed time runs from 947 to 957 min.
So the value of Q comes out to 1.32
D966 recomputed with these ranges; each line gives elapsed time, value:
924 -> 1.4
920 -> 1.52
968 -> 1.21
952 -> 1.29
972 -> 1.14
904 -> 1.67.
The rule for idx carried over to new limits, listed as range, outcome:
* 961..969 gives 1.28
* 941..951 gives 1.33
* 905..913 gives 1.77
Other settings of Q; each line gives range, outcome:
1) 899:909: 1.68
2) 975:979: 1.1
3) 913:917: 1.54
